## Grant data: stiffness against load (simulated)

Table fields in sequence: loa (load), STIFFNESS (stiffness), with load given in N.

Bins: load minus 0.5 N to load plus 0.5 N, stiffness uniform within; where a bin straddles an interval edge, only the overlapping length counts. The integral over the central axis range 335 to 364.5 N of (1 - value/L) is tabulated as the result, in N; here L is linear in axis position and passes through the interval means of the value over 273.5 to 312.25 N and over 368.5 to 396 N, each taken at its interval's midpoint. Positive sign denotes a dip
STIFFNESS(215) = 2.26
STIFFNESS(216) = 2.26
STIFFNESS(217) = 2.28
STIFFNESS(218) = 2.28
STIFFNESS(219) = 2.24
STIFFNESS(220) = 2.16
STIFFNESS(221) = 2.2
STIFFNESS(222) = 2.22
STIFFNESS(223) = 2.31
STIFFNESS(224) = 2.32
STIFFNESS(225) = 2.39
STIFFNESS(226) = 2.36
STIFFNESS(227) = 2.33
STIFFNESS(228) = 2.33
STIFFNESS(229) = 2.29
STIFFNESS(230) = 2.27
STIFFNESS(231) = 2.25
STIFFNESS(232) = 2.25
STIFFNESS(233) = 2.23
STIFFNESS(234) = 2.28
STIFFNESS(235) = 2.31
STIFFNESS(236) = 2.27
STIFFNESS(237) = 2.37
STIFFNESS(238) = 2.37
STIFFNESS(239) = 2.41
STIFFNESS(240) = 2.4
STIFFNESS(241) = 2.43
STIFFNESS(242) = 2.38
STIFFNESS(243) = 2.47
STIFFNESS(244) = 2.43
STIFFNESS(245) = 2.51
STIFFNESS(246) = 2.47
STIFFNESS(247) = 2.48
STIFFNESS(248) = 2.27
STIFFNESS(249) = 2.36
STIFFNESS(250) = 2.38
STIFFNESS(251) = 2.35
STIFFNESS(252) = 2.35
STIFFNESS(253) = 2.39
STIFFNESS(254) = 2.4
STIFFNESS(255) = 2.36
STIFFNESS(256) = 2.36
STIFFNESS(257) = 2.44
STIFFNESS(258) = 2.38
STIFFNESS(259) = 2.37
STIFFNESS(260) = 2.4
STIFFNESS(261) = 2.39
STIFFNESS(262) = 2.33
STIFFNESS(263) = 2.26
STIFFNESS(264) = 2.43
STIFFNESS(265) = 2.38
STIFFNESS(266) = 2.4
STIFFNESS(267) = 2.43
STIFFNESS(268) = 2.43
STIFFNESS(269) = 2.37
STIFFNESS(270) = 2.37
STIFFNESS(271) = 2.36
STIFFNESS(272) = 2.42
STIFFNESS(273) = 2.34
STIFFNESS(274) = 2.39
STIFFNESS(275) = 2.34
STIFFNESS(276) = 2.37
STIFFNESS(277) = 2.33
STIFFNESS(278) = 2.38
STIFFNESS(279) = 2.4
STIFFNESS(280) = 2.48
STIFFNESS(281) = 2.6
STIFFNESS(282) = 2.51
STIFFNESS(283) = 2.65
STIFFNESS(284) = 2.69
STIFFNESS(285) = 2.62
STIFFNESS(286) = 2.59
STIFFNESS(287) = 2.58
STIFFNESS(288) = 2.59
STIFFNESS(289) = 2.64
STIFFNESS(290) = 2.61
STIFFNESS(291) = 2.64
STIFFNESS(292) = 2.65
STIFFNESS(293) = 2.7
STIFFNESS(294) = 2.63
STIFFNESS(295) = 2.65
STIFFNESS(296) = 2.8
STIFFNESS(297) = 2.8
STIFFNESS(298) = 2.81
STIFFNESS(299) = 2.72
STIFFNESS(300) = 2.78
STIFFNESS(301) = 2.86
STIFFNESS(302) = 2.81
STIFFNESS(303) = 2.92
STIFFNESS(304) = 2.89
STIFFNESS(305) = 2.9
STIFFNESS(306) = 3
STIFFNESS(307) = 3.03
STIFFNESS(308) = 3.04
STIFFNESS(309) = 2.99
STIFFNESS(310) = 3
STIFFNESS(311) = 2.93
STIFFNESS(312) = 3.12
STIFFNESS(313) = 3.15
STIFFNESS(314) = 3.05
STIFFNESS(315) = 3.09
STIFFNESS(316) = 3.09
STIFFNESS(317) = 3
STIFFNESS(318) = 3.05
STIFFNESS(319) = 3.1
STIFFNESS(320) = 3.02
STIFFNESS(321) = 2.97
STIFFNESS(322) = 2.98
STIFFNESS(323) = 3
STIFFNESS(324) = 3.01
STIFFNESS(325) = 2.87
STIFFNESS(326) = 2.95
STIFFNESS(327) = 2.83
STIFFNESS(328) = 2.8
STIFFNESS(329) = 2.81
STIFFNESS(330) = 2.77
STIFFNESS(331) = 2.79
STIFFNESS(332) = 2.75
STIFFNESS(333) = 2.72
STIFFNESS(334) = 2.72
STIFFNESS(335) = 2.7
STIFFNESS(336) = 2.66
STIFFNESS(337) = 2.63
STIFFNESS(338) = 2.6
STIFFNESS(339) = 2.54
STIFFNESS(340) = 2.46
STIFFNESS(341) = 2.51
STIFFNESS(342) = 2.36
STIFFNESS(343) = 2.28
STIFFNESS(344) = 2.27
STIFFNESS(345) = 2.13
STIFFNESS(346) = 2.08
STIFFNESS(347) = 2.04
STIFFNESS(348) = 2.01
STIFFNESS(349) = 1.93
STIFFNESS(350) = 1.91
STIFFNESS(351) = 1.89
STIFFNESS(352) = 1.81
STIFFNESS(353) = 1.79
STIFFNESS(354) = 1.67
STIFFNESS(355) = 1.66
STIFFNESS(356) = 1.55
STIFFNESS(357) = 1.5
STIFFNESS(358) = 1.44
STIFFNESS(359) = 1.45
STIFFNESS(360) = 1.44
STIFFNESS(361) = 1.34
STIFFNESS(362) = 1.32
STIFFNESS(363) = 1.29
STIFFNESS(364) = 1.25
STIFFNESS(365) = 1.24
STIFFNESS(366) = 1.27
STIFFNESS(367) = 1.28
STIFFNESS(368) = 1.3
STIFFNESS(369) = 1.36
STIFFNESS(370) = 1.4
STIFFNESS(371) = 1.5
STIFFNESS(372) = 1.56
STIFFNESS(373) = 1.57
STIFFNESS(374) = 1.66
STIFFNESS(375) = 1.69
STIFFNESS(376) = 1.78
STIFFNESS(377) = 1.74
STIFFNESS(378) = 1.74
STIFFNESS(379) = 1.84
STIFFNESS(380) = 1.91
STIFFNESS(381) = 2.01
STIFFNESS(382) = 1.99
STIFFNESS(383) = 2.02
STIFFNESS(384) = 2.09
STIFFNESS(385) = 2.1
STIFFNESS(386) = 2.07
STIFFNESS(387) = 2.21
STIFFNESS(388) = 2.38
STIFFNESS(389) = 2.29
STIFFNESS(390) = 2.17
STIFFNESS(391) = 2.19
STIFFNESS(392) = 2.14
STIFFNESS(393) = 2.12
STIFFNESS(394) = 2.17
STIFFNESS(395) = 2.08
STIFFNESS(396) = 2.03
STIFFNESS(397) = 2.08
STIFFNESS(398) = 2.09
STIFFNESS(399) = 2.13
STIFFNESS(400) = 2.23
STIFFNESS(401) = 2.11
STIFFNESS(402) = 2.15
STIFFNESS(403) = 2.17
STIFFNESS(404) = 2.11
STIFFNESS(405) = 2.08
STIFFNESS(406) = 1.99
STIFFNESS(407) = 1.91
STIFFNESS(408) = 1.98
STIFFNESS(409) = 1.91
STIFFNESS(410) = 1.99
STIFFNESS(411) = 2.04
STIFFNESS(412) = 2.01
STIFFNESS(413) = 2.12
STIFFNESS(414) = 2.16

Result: 3.7 N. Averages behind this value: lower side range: 2.7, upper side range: 1.92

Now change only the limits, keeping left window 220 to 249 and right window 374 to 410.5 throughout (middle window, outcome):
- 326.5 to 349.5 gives -3.75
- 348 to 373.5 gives 7.08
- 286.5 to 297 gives -2.00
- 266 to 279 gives -0.64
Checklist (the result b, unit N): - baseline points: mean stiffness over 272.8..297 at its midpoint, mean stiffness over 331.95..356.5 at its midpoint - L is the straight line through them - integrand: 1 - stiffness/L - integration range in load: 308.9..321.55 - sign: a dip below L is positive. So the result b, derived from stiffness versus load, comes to -3.5 N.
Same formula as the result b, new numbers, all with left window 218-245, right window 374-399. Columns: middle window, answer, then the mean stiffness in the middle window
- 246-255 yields -0.36 N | 2.38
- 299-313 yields -4.88 N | 2.94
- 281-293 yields -2.17 N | 2.62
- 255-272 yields -0.90 N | 2.38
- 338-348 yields -0.87 N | 2.3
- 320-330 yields -3.56 N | 2.91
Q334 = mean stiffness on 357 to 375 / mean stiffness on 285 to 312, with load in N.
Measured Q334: 0.50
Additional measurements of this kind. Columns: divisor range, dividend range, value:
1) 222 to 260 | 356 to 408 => 0.77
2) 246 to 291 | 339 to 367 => 0.73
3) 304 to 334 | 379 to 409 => 0.71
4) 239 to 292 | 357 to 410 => 0.75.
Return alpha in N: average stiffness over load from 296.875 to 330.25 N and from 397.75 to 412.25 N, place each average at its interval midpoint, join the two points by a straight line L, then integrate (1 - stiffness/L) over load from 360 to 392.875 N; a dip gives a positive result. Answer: 8.2 N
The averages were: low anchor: 2.95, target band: 1.74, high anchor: 2.06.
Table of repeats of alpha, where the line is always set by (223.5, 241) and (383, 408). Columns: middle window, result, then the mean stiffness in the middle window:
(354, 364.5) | 3.5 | 1.44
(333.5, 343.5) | -1.6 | 2.55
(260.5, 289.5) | -2.3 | 2.45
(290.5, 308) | -4.4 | 2.81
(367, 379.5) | 3.3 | 1.58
